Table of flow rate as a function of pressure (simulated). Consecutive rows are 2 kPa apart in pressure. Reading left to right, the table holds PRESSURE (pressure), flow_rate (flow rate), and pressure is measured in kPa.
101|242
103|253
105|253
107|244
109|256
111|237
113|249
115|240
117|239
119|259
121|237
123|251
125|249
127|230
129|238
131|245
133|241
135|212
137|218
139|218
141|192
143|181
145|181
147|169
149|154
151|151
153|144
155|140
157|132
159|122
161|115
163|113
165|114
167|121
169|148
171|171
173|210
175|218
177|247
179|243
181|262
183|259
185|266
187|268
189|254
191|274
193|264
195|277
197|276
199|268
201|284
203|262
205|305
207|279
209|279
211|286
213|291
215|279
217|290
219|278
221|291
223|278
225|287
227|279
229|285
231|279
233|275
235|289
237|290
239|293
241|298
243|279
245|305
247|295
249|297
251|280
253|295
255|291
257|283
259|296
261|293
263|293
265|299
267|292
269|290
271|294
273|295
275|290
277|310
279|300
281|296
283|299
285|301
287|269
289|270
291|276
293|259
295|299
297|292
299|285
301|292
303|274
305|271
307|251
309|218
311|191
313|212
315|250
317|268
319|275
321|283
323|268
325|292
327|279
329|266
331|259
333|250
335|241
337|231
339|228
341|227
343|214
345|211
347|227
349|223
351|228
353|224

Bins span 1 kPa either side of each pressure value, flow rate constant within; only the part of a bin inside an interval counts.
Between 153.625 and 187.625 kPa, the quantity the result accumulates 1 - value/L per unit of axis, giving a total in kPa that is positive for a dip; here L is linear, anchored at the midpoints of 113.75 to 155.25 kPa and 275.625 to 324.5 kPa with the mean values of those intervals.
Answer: 6.2 kPa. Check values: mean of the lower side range 210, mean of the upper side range 272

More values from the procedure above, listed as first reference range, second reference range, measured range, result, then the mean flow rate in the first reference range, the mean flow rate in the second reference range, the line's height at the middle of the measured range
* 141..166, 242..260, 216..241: -2.7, 145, 291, 257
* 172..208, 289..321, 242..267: -2.9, 262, 262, 262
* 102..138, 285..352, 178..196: -1.2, 242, 255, 246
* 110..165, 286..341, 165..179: 1.7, 197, 260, 209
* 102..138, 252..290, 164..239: 3.3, 242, 292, 269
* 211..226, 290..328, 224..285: -3.3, 285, 265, 277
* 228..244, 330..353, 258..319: -4.4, 286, 231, 258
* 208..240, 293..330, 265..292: -1.9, 284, 265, 272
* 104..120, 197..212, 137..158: 7.3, 247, 280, 260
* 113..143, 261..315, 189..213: -2.3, 232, 277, 253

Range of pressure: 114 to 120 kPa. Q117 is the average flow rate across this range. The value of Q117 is 246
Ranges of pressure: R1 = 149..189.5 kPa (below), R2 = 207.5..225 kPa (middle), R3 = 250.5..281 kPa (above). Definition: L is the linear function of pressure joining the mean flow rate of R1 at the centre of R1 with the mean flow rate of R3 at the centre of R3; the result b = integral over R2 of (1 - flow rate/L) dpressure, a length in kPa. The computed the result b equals -3.5 kPa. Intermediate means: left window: 183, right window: 294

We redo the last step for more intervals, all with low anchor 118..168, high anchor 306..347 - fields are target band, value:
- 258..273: -4.6 kPa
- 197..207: -3.7 kPa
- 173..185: -2.9 kPa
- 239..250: -3.8 kPa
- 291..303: -2.4 kPa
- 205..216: -4.1 kPa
